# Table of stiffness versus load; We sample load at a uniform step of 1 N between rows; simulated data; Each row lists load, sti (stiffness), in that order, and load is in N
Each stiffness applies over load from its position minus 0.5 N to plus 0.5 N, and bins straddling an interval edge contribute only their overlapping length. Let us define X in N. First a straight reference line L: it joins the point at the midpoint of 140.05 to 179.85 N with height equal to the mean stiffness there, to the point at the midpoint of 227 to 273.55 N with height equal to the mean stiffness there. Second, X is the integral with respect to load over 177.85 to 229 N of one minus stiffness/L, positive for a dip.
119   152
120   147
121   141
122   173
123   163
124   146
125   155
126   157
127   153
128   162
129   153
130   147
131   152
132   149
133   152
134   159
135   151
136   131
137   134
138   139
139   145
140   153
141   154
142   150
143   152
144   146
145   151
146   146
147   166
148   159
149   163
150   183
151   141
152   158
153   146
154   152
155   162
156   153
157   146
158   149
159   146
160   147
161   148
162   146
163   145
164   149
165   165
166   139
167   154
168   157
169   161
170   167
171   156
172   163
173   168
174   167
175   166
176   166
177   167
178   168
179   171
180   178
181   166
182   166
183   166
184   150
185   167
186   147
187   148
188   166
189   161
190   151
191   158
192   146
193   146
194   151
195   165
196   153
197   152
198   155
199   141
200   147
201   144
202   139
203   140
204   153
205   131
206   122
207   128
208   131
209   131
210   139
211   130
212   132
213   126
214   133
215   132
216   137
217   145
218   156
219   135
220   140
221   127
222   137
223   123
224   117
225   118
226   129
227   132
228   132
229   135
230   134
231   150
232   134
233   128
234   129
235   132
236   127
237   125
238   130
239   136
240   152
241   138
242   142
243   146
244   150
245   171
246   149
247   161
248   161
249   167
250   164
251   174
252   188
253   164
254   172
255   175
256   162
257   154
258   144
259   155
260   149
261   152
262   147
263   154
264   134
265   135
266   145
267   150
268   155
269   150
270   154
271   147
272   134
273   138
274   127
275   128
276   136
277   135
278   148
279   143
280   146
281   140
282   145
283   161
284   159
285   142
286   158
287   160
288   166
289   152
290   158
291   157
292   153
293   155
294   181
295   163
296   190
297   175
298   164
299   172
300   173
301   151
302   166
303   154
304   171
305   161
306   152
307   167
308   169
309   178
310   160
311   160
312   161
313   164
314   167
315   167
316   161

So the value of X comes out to 2.9 N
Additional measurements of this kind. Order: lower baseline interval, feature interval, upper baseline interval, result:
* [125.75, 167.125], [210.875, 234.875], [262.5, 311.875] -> 3.14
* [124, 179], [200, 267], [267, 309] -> 5.28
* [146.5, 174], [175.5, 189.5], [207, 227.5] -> -1.62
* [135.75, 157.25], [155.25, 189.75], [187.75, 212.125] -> -2.35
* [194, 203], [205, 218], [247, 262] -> 1.63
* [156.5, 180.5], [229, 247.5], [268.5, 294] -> 1.38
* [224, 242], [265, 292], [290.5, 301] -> 1.82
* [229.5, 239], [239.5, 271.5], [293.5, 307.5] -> -2.63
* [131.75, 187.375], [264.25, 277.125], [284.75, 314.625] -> 1.65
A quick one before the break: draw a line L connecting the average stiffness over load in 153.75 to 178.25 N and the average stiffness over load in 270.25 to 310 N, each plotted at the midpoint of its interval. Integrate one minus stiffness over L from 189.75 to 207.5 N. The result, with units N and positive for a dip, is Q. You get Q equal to 1.20 N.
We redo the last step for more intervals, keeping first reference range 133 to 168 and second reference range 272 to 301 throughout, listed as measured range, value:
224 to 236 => 1.7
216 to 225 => 1.1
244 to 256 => -1.1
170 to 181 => -1.1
